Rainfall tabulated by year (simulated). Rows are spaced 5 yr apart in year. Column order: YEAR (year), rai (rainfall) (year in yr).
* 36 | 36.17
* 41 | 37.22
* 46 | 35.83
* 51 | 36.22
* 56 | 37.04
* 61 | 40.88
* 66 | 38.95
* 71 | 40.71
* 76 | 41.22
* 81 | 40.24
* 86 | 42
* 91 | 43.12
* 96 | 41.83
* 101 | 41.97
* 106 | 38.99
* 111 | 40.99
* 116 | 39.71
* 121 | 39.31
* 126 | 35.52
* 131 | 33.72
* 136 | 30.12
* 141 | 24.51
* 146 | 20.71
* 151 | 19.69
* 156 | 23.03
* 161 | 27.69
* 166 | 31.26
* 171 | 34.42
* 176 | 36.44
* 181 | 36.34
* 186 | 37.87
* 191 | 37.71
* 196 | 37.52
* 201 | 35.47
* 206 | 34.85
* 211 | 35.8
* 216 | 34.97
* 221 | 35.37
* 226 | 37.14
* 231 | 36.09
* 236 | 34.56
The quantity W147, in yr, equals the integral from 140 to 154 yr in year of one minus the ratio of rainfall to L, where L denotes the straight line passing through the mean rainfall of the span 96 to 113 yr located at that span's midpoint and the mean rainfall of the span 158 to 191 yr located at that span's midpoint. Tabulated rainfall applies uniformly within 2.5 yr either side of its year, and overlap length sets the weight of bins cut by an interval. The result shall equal 5.9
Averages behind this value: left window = 40.8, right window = 34.1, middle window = 21.4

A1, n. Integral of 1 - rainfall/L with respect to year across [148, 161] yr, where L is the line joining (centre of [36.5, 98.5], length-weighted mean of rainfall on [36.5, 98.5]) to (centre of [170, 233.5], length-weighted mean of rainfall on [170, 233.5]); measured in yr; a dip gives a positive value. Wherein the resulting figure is 5.15 yr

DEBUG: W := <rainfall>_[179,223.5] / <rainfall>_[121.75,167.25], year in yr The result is 1.31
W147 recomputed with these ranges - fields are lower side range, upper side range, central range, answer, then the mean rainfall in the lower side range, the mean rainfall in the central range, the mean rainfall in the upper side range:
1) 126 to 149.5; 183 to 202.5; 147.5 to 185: 3.47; 27.8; 29.9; 37.2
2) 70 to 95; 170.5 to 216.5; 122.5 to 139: 2.53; 41.5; 33.2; 36.3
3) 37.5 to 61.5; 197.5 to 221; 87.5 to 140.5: -2.39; 37.1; 38.1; 35.4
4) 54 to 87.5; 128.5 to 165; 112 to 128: -3.93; 40.1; 38.5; 25.9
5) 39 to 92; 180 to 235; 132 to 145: 3.60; 39.3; 27.3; 36.2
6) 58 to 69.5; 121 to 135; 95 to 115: -2.21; 39.9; 40.8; 35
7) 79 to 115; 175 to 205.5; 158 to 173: 2.85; 41.3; 30.7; 36.8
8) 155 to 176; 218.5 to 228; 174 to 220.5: -3.84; 30.4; 36.3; 36.2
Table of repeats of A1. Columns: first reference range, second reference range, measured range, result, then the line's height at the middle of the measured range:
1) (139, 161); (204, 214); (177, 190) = -3.18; 29.8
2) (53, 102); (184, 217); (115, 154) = 8.88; 38.7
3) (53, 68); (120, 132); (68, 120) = -4.95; 37.5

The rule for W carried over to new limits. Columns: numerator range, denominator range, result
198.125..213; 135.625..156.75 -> 1.54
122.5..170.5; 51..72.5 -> 0.72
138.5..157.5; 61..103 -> 0.53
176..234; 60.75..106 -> 0.88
